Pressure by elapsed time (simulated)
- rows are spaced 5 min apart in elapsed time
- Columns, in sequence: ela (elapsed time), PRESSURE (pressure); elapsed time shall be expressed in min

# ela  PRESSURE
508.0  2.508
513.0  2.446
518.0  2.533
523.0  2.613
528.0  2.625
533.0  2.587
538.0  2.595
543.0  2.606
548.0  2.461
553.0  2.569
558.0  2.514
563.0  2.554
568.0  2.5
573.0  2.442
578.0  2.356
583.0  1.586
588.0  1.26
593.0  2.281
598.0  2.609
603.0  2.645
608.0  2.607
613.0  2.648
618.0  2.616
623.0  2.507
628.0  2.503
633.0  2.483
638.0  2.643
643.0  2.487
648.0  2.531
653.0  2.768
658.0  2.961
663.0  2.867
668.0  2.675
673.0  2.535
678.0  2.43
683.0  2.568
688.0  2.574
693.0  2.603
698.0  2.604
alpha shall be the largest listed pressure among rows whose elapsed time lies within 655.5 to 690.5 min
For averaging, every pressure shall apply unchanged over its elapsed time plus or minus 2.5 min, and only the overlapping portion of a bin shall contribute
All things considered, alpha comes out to 2.961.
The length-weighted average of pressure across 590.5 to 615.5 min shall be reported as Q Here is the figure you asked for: 2.56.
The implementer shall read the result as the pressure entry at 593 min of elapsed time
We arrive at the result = 2.281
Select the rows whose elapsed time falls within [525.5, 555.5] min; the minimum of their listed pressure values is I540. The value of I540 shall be 2.461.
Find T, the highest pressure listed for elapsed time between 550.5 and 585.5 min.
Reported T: 2.569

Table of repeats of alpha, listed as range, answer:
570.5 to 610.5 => 2.645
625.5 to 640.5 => 2.643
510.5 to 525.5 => 2.613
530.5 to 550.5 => 2.606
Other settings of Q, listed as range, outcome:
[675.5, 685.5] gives 2.5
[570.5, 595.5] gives 1.99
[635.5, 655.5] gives 2.61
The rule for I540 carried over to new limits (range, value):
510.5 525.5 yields 2.446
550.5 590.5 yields 1.26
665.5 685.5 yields 2.43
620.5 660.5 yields 2.483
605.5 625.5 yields 2.507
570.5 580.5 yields 2.356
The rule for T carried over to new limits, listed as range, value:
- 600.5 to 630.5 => 2.648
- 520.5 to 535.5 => 2.625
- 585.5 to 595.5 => 2.281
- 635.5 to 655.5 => 2.768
